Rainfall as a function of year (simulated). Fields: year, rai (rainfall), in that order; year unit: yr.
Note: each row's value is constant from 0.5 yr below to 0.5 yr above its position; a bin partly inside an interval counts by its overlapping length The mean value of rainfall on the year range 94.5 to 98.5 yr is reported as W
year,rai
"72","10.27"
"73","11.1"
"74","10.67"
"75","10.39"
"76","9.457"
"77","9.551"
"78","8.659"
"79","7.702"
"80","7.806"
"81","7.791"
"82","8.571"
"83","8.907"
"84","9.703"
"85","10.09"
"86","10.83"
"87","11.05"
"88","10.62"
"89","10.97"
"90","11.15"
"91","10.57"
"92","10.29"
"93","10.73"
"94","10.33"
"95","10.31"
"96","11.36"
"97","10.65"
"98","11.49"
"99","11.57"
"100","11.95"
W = 11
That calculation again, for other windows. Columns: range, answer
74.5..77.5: 9.8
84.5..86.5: 10.5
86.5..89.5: 10.9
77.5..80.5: 8.06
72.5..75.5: 10.7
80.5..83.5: 8.42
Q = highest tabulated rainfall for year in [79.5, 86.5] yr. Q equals 10.83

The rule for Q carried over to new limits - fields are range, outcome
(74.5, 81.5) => 10.39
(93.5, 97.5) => 11.36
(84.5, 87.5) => 11.05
